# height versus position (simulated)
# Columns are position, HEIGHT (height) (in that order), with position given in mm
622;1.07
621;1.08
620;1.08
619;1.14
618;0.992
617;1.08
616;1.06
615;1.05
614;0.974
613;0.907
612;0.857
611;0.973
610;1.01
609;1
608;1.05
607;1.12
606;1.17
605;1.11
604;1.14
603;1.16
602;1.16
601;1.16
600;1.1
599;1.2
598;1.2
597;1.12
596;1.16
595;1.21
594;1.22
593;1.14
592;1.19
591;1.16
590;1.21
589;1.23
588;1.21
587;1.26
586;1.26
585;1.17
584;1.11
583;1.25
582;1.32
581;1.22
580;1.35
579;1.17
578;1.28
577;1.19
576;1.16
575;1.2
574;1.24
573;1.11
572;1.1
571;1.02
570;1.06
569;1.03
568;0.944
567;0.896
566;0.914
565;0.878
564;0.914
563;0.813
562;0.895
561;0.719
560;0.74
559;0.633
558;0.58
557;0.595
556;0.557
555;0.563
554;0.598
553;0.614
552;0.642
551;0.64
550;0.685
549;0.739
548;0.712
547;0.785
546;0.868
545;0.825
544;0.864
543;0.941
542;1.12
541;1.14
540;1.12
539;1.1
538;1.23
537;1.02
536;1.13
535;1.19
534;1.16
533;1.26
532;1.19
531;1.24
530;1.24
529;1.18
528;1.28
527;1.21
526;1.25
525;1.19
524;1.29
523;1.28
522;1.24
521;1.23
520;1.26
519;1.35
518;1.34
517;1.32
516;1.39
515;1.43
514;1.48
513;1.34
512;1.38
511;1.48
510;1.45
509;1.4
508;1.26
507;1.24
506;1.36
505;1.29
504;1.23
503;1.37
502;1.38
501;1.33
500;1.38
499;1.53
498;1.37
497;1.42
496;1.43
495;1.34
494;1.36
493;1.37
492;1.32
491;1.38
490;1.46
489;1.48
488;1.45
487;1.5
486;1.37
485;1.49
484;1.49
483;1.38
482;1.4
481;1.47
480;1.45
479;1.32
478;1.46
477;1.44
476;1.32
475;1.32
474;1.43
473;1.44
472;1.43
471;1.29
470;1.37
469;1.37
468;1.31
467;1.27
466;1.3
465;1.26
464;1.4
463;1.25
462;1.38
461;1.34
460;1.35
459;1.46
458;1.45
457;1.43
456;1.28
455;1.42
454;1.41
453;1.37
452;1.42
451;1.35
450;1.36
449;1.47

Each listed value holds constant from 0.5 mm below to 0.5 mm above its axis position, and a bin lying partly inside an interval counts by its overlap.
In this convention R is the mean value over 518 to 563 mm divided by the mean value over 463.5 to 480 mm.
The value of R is 0.7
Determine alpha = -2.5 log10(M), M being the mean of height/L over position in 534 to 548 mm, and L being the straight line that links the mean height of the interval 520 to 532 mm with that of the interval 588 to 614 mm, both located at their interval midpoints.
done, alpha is 0.19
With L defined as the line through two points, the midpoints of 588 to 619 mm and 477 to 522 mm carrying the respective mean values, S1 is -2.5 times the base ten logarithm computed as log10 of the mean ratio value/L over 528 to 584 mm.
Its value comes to 0.25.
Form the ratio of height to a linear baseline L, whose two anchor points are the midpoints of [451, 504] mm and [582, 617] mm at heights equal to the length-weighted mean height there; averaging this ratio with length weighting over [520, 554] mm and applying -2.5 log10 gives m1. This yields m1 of 0.21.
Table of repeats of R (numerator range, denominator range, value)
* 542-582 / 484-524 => 0.65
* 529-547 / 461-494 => 0.79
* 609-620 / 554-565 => 1.43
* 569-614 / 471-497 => 0.81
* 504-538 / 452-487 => 0.93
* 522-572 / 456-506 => 0.69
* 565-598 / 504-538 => 0.90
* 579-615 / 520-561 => 1.18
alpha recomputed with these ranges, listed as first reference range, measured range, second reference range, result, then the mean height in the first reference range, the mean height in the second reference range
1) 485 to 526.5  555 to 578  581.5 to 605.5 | 0.32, 1.36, 1.19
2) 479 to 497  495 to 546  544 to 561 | -0.21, 1.42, 0.68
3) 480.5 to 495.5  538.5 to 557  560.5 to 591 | 0.45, 1.42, 1.11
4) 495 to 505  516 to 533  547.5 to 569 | -0.14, 1.38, 0.734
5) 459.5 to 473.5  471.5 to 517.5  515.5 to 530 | -0.07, 1.34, 1.27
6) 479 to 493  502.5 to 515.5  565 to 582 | -0.01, 1.43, 1.12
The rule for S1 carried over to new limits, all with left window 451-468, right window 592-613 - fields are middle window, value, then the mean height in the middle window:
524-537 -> 0.027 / 1.21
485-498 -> -0.084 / 1.41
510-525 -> -0.069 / 1.34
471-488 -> -0.073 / 1.42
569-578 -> 0.022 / 1.14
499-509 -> -0.040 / 1.33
